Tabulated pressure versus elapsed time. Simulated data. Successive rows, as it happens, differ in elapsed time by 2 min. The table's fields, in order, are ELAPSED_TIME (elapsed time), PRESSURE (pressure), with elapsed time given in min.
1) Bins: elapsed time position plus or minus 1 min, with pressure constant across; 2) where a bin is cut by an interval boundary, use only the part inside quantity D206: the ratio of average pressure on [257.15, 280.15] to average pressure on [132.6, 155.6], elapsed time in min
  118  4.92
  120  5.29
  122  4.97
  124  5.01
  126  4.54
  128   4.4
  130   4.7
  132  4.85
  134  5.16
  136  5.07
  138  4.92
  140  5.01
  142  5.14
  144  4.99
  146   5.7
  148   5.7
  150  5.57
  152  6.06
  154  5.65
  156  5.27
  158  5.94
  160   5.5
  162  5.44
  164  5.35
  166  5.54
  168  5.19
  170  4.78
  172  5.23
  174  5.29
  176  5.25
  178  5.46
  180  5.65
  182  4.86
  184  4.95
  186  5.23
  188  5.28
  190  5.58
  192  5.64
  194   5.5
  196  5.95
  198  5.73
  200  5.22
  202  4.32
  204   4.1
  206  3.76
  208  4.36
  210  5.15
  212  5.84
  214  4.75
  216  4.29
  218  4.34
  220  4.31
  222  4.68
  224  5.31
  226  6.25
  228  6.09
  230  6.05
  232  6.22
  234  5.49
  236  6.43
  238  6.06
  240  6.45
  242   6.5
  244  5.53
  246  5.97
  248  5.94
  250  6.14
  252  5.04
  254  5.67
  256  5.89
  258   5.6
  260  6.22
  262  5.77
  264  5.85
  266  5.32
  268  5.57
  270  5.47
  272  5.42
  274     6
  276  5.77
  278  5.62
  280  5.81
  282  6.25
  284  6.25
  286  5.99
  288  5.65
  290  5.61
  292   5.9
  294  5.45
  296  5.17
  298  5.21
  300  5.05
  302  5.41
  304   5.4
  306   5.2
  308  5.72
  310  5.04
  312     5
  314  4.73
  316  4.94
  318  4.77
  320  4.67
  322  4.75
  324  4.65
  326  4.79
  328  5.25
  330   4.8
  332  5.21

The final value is 1.1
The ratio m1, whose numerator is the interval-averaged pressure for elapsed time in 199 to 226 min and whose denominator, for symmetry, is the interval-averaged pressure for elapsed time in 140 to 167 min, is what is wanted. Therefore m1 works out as 0.9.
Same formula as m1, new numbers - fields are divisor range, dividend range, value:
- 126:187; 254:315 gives 1.06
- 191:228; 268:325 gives 1.08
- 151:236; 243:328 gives 1.04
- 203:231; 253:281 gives 1.15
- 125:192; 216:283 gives 1.09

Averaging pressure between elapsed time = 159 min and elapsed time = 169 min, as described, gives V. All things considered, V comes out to 5.4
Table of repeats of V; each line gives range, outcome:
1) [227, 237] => 6.06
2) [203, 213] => 4.64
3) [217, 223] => 4.44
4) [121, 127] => 4.84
